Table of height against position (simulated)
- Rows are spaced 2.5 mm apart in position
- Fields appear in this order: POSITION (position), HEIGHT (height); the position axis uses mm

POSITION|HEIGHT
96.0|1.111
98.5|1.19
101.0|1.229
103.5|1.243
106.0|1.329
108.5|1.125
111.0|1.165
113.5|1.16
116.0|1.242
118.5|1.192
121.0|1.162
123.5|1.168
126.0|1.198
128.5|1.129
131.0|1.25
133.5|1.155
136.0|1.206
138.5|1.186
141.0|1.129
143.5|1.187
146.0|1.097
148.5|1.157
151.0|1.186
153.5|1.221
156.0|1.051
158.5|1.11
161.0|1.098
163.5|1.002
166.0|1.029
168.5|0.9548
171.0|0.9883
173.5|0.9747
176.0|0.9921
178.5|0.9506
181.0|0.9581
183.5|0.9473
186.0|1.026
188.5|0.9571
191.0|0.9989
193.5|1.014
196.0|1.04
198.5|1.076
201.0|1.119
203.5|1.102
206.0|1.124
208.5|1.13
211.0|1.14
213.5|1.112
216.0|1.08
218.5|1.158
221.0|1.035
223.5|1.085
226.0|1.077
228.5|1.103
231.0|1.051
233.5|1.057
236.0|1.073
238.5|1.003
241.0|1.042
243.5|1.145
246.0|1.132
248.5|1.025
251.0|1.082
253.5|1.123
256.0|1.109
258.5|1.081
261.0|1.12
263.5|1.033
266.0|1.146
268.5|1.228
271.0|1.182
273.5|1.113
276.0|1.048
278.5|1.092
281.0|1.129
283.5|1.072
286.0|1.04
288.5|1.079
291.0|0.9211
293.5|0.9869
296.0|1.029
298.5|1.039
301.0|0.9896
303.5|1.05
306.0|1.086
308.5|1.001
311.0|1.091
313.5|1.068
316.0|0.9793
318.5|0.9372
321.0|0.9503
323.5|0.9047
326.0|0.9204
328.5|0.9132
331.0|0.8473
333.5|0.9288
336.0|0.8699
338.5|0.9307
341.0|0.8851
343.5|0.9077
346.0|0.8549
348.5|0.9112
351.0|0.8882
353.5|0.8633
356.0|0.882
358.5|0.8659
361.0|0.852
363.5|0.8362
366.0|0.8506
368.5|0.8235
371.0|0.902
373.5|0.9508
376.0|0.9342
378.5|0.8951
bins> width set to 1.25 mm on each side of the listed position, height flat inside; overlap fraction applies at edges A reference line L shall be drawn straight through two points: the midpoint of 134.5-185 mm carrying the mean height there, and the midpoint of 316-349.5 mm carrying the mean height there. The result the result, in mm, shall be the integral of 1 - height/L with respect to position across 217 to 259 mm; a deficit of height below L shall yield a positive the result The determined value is -3.5 mm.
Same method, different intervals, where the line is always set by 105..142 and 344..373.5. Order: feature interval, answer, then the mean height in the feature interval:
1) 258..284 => -3.3 mm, 1.12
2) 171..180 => 1.1 mm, 0.974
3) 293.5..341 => -2.3 mm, 0.972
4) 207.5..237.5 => -1.1 mm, 1.09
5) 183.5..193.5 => 1.0 mm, 0.991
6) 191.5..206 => 0.2 mm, 1.07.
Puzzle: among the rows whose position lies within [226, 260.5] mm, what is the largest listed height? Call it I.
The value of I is 1.145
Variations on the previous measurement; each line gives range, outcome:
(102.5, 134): 1.329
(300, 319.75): 1.091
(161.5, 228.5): 1.158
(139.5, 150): 1.187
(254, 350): 1.228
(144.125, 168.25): 1.221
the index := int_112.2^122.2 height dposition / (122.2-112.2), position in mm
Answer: 1.19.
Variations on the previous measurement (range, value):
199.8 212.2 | 1.12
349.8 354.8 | 0.876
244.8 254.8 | 1.09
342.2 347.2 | 0.882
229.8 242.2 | 1.05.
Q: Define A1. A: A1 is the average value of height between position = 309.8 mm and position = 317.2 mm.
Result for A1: 1.05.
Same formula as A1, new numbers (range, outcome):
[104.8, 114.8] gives 1.19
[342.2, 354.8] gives 0.885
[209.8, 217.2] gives 1.11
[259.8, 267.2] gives 1.1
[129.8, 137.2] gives 1.2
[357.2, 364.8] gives 0.852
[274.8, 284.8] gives 1.09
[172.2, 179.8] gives 0.972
